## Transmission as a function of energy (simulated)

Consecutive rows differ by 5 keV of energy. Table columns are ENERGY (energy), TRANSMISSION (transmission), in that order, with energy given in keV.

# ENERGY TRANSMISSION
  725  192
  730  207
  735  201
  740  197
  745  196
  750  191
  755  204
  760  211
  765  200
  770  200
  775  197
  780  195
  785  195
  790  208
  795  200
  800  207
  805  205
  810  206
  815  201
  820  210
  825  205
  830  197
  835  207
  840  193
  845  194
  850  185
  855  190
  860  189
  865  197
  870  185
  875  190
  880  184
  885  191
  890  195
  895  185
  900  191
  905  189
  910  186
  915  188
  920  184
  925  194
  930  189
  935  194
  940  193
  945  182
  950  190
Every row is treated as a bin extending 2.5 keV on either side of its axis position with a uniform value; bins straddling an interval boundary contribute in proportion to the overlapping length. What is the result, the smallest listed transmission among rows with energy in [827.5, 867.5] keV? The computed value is 185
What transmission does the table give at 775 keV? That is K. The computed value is 197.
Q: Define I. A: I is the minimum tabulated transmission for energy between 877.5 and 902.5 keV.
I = 184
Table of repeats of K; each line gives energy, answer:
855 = 190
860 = 189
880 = 184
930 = 189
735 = 201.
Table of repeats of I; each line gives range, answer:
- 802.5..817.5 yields 201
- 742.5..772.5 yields 191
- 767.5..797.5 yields 195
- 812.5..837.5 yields 197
